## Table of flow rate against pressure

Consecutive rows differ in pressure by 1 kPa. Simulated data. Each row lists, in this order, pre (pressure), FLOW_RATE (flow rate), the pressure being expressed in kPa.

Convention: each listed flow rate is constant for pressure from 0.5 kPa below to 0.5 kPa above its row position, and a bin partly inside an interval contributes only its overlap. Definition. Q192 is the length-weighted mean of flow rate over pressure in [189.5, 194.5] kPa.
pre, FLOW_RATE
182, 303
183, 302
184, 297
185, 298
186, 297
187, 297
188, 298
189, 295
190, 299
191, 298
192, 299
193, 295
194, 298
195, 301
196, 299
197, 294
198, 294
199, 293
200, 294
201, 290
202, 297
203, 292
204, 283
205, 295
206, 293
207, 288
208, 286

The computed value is 298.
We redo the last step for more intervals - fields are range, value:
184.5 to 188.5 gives 298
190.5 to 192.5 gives 298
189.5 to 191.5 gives 298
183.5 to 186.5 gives 297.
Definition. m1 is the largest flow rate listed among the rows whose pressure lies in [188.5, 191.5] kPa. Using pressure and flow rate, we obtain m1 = 299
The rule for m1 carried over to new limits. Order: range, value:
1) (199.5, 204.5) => 297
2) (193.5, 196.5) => 301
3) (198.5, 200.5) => 294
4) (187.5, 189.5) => 298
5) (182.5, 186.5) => 302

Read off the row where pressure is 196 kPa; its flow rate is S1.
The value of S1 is 299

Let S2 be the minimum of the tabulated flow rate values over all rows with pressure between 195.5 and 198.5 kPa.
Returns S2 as 294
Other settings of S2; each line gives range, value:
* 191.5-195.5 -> 295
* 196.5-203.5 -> 290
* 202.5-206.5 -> 283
